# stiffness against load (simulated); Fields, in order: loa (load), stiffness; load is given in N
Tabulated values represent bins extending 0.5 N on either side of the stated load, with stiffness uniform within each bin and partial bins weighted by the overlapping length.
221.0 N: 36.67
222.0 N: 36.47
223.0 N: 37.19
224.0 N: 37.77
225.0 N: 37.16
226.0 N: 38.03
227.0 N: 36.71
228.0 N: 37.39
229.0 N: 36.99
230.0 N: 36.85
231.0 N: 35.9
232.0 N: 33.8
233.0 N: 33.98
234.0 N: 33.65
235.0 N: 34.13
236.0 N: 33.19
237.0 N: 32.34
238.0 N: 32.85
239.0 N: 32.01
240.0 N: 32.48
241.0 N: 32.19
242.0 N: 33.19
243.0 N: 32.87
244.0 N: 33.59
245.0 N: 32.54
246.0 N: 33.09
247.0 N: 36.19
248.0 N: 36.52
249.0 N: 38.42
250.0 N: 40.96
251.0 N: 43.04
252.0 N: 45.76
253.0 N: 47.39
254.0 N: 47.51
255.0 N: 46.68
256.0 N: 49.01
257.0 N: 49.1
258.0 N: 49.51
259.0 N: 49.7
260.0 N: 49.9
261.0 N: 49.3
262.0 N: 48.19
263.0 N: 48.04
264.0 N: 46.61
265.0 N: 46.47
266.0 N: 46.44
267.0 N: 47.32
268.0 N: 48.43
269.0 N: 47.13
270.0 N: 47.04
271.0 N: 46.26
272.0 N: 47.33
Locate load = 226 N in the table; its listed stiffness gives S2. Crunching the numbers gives 38.03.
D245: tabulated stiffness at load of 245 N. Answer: 32.54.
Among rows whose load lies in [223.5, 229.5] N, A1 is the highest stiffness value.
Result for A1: 38.03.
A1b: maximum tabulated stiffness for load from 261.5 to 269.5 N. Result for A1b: 48.43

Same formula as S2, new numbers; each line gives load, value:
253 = 47.39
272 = 47.33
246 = 33.09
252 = 45.76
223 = 37.19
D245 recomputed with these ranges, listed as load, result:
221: 36.67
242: 33.19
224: 37.77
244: 33.59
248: 36.52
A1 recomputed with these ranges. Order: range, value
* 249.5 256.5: 49.01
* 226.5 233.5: 37.39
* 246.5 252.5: 45.76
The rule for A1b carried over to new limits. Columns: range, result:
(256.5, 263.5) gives 49.9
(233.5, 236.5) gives 34.13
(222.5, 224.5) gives 37.77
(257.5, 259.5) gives 49.7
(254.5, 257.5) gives 49.1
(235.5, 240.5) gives 33.19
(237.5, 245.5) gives 33.59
